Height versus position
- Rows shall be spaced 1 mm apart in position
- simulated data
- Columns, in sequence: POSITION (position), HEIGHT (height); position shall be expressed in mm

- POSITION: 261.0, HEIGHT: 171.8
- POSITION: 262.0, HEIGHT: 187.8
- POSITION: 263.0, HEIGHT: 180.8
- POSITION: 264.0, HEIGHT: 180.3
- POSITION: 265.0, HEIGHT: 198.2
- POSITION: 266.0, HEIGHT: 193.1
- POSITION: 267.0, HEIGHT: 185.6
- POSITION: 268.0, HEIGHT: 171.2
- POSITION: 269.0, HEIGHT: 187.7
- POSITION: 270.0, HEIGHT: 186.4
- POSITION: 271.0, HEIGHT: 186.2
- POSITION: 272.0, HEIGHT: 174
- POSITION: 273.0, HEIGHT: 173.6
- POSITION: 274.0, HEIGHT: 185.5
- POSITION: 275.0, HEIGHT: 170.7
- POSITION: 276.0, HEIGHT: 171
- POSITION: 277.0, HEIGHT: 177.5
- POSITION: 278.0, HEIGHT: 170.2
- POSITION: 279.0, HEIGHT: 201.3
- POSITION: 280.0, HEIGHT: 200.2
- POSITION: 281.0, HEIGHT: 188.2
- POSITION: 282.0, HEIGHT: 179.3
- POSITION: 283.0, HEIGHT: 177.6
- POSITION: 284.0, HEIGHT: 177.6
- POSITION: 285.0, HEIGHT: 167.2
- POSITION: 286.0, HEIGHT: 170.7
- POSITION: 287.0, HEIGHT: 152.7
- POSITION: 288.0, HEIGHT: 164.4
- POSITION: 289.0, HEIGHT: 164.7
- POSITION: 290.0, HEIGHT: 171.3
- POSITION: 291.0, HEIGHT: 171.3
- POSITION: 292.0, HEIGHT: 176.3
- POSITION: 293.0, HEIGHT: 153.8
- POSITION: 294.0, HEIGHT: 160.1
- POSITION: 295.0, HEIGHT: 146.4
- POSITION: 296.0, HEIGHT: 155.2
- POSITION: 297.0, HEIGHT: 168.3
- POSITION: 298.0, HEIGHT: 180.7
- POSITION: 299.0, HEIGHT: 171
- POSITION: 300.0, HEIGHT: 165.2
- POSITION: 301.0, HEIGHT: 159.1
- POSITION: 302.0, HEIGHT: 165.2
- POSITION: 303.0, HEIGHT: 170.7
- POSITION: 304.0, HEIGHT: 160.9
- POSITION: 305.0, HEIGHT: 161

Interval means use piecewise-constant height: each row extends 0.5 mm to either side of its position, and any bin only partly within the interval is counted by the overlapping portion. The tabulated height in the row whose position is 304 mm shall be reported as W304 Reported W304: 160.9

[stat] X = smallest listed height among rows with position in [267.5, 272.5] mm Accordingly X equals 171.2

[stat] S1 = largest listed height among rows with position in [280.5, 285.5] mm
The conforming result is 188.2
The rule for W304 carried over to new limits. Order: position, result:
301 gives 159.1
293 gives 153.8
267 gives 185.6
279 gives 201.3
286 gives 170.7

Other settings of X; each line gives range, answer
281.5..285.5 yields 167.2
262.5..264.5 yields 180.3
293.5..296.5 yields 146.4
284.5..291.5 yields 152.7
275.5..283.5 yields 170.2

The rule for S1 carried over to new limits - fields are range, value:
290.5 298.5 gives 180.7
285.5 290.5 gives 171.3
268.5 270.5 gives 187.7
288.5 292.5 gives 176.3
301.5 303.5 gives 170.7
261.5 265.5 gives 198.2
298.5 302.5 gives 171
